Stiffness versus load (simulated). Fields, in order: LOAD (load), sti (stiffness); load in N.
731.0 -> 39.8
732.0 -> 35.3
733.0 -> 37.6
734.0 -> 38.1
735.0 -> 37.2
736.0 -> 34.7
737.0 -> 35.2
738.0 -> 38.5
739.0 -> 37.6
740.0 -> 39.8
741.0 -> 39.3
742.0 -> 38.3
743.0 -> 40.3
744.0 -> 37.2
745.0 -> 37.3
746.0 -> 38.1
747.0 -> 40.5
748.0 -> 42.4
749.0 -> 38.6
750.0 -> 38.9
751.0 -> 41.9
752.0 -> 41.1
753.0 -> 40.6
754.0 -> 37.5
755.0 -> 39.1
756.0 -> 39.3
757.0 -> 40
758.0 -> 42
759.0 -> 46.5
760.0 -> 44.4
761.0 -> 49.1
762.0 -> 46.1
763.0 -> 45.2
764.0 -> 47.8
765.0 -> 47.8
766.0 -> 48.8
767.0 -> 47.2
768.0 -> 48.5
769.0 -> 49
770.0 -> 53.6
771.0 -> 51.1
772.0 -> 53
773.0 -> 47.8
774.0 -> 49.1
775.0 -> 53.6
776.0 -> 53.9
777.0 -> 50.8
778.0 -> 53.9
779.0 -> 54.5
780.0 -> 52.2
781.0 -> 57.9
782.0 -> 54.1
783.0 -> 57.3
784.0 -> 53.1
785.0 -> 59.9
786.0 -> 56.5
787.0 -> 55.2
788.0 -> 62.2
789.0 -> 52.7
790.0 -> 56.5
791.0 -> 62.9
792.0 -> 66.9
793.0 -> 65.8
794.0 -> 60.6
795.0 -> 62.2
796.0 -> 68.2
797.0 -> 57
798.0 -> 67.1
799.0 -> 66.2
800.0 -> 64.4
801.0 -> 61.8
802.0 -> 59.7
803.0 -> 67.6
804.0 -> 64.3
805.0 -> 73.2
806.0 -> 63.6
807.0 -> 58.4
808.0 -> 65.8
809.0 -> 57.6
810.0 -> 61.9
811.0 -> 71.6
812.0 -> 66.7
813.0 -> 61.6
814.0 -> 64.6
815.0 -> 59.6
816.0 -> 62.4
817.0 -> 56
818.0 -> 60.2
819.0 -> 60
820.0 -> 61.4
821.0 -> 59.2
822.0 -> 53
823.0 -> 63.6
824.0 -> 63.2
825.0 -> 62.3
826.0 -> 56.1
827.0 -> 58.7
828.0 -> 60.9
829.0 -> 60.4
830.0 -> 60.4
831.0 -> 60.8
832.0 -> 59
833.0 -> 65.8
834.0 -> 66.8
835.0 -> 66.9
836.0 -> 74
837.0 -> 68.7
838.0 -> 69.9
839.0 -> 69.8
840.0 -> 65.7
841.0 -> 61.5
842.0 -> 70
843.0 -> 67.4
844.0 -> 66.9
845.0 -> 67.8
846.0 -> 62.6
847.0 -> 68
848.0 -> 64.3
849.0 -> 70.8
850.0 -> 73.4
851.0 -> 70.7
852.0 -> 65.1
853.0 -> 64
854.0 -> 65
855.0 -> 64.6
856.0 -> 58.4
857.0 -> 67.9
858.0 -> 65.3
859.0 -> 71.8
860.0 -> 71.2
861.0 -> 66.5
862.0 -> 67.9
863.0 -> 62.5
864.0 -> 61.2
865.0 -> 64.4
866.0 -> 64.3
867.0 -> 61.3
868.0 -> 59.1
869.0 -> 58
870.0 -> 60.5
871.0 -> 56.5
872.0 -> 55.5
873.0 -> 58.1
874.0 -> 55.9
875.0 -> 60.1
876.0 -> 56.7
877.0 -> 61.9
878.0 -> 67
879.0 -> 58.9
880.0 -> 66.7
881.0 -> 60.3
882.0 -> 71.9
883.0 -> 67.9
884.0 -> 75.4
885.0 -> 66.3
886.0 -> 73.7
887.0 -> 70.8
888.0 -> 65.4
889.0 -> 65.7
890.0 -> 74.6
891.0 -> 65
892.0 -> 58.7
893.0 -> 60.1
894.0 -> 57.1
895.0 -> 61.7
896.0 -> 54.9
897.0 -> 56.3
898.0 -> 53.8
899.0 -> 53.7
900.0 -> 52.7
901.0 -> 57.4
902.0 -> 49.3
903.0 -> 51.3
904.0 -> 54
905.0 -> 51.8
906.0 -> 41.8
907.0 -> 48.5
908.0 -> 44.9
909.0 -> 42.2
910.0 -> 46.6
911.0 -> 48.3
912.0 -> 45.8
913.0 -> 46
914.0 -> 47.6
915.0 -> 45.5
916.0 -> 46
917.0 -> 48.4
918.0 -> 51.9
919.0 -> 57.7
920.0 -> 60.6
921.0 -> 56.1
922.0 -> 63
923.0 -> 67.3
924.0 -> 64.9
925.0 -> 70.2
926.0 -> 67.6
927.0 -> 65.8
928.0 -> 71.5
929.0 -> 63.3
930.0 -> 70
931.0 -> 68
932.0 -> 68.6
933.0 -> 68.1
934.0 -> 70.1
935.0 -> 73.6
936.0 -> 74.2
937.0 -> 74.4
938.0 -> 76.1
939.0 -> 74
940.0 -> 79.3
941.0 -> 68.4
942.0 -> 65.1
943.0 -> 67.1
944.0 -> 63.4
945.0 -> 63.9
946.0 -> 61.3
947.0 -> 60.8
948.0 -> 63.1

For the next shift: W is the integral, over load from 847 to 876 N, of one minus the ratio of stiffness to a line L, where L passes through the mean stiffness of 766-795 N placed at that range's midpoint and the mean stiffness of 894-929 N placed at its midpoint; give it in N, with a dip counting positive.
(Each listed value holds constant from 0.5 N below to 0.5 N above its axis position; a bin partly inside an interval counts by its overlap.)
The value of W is -4.8 N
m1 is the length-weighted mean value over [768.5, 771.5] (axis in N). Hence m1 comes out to 51.2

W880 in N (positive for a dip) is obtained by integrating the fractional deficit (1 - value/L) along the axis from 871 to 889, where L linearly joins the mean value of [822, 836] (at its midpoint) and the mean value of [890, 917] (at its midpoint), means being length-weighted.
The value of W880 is -3.0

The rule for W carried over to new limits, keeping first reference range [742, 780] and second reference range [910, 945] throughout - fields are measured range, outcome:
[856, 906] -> -3.17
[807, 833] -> -4.84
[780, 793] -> -2.70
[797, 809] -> -3.46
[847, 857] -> -2.09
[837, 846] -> -2.23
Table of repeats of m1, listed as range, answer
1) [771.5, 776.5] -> 51.5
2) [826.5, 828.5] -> 59.8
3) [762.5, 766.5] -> 47.4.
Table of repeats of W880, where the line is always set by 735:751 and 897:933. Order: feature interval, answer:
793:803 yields -4.41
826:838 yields -4.14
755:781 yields -4.78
